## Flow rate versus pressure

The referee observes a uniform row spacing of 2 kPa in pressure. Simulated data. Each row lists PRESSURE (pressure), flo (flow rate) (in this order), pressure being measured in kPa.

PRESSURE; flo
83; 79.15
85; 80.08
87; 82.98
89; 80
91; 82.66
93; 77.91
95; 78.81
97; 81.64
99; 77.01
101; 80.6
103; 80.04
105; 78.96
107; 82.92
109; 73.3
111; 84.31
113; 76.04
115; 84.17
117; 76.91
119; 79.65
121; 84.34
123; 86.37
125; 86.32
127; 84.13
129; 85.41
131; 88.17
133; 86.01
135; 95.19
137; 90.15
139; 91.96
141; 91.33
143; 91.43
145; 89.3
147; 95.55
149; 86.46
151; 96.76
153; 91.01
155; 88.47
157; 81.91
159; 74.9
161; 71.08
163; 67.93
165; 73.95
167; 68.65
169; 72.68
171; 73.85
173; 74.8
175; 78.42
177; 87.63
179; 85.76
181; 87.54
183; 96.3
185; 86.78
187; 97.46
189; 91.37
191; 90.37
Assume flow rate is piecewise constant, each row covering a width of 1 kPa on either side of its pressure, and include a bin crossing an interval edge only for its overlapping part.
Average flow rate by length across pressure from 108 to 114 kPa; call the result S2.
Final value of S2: 77.9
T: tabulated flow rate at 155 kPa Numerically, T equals 88.47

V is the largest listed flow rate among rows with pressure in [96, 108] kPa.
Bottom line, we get 82.92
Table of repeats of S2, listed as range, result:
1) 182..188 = 93.5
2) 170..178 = 78.7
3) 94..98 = 80.2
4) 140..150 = 90.8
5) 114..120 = 80.2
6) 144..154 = 91.8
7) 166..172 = 71.7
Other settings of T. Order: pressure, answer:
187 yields 97.46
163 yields 67.93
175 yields 78.42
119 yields 79.65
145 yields 89.3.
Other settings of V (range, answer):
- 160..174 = 74.8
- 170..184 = 96.3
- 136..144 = 91.96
